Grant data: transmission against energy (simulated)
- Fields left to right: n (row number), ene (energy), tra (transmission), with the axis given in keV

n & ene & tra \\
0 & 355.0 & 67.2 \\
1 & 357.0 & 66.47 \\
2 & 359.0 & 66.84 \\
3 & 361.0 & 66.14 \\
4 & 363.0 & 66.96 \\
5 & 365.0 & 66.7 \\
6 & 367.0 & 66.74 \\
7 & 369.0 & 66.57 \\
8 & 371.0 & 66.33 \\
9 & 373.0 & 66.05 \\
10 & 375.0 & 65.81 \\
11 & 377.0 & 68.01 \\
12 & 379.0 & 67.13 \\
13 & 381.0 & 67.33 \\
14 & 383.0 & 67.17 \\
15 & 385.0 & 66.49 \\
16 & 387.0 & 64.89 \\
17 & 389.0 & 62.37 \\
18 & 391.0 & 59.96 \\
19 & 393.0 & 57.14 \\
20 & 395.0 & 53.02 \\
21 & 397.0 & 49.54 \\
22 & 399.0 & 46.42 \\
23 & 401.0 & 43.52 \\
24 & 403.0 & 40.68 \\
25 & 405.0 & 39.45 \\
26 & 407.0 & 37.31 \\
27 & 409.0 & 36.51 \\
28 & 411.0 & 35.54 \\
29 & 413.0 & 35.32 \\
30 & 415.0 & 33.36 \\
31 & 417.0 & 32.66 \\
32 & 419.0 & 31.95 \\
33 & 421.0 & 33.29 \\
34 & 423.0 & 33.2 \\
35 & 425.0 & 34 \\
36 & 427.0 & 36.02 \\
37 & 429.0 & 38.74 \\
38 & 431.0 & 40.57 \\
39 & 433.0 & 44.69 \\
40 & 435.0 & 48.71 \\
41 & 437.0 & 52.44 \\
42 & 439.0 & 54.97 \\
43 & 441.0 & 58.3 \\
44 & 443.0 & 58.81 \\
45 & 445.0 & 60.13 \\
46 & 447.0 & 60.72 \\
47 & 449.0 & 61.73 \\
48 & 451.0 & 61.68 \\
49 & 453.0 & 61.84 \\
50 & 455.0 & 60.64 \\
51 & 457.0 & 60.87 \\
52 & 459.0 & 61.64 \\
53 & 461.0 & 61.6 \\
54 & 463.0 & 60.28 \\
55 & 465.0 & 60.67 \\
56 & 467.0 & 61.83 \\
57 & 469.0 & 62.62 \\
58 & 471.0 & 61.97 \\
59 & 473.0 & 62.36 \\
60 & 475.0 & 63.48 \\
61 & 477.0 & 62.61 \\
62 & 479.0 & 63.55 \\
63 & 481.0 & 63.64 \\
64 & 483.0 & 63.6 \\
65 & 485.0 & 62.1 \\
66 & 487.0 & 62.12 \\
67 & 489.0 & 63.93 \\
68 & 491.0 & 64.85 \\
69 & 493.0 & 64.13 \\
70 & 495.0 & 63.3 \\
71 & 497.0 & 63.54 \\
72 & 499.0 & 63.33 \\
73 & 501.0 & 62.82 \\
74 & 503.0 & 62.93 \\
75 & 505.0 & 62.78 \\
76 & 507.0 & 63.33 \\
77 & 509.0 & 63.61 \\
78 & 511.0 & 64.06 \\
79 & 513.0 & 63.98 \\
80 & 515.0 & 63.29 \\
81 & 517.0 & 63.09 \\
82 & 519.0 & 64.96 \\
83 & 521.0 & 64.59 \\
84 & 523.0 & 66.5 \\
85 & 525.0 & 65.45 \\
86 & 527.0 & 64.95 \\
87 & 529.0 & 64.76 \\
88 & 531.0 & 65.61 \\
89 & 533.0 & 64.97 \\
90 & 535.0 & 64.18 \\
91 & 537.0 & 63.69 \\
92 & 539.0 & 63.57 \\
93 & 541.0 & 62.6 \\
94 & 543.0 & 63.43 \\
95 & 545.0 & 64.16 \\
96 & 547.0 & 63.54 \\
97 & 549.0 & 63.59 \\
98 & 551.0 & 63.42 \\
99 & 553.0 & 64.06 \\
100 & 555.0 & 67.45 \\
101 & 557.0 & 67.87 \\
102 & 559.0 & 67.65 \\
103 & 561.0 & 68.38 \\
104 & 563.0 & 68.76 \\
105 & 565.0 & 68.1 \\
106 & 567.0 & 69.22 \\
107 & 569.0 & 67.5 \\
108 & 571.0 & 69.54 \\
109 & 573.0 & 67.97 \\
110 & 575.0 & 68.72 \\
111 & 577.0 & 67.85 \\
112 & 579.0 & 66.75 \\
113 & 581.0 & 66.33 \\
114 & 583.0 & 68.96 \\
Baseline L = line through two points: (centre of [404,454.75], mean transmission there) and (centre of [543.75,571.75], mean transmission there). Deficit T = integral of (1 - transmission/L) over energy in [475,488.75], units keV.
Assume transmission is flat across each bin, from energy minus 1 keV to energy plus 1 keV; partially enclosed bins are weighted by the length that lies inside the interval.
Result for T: -2.3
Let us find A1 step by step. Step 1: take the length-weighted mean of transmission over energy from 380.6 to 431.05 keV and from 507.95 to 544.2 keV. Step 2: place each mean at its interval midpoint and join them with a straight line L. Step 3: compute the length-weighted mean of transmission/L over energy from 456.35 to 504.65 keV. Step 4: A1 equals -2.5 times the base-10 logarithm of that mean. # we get -0.10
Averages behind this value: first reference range 45.1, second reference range 64.3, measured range 62.7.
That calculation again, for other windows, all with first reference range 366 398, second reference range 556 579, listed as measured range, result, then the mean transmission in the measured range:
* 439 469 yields 0.08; 60.6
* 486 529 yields 0.05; 63.9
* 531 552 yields 0.06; 63.8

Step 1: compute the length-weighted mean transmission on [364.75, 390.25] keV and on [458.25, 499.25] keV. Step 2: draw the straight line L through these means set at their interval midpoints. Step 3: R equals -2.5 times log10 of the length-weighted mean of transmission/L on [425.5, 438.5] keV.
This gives 0.42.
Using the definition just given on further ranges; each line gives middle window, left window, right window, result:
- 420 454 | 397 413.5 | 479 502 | 0.00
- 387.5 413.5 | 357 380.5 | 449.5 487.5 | 0.37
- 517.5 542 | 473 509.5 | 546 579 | 0.01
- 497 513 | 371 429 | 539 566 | -0.05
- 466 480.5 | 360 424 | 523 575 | -0.05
